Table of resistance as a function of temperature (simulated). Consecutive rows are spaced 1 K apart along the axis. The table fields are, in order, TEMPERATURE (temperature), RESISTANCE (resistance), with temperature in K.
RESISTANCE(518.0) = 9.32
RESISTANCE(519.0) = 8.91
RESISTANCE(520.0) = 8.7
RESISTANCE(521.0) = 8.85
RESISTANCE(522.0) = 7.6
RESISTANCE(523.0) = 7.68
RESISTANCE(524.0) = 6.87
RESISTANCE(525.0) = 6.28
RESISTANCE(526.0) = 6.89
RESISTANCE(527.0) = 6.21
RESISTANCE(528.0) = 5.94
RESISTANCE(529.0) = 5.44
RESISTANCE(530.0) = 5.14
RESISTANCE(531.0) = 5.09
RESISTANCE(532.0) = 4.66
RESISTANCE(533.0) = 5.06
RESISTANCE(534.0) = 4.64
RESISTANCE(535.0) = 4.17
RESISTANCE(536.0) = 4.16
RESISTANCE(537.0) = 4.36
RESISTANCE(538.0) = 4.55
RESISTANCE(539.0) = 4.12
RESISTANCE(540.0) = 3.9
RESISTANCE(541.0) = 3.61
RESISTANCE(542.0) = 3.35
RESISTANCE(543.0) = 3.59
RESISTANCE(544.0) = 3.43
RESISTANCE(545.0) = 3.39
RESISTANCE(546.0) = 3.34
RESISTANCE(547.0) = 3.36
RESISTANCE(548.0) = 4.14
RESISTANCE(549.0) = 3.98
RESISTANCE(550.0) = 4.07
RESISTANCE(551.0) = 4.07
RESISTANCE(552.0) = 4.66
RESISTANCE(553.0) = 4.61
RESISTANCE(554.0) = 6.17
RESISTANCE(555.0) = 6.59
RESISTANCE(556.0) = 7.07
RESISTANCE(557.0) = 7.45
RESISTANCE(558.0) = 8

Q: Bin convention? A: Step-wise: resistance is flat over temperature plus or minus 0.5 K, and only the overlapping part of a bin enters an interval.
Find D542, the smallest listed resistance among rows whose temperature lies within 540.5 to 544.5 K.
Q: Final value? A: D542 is 3.35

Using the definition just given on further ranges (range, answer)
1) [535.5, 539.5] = 4.12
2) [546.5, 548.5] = 3.36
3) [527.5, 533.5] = 4.66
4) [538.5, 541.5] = 3.61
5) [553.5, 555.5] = 6.17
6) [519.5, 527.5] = 6.21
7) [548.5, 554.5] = 3.98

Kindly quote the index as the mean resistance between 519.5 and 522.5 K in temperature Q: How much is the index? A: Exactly 8.38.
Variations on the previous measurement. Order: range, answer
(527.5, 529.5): 5.69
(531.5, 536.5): 4.54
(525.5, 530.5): 5.92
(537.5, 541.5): 4.04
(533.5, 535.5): 4.4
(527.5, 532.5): 5.25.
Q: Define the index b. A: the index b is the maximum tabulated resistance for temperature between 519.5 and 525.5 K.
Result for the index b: 8.85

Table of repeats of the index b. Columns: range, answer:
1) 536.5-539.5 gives 4.55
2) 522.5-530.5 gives 7.68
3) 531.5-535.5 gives 5.06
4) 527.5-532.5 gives 5.94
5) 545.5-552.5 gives 4.66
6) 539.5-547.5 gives 3.9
